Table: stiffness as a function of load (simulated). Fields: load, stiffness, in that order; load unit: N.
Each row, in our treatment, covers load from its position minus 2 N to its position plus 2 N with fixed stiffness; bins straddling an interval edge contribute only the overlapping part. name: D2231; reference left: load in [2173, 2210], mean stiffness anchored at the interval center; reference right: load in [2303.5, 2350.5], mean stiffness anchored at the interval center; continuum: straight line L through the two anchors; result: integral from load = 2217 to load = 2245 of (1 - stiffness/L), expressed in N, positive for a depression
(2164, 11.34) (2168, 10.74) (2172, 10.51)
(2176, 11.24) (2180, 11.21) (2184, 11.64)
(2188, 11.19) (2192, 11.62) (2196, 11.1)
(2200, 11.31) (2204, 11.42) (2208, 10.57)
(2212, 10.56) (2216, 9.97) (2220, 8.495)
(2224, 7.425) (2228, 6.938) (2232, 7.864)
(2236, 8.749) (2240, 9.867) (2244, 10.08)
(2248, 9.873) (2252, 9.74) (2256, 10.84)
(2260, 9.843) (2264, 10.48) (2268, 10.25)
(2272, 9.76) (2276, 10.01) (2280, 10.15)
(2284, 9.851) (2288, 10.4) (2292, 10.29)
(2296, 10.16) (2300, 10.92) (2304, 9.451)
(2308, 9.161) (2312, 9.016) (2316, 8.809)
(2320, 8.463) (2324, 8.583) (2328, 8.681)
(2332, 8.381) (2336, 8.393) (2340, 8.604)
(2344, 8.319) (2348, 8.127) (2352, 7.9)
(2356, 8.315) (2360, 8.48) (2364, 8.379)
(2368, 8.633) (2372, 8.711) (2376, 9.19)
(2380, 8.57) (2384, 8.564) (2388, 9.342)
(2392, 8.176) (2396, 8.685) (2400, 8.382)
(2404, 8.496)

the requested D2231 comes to 5.3 N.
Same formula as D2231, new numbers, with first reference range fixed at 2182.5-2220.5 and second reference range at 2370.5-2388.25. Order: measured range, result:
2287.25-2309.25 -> -0.70 N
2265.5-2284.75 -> 0.00 N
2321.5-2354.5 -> 3.31 N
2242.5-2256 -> 0.38 N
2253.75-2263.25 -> -0.12 N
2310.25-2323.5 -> 1.12 N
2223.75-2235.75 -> 3.35 N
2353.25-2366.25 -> 0.99 N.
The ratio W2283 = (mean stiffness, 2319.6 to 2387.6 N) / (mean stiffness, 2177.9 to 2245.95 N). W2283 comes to 0.85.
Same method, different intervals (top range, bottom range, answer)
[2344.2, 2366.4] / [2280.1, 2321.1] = 0.85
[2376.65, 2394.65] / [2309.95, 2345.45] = 1.01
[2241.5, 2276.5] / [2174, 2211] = 0.90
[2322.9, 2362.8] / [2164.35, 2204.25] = 0.75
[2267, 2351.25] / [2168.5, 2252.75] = 0.92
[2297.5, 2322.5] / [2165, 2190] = 0.84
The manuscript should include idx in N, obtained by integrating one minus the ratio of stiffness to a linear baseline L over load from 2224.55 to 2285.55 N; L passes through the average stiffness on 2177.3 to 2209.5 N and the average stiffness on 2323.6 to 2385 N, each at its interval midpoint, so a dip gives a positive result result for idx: 3.63 N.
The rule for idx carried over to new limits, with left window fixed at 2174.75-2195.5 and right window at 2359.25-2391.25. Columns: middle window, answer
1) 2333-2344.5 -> 0.97 N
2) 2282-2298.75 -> -0.52 N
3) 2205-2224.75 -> 2.39 N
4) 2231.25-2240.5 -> 1.62 N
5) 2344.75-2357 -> 1.27 N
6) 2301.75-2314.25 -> 0.55 N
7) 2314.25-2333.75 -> 1.76 N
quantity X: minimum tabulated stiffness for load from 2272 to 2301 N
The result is 9.76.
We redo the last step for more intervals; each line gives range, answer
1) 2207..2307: 6.938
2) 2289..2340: 8.381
